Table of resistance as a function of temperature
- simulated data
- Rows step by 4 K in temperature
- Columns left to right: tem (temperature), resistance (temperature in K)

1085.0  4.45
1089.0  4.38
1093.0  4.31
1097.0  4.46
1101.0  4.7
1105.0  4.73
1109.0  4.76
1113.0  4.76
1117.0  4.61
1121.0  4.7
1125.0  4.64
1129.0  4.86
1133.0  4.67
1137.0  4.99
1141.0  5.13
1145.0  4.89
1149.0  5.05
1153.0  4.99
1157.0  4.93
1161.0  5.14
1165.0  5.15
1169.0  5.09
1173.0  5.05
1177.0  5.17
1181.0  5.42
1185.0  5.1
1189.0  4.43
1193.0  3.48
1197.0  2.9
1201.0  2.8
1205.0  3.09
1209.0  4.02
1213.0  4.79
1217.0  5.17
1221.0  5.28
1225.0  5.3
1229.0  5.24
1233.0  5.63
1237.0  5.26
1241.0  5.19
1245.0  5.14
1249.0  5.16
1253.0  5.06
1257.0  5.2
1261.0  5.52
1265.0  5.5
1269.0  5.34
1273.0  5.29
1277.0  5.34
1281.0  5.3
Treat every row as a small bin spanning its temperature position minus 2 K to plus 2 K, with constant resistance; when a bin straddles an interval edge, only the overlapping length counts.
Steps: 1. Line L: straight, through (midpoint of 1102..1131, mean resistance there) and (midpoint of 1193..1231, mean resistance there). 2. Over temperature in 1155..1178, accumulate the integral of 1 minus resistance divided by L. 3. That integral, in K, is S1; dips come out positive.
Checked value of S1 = -3.15 K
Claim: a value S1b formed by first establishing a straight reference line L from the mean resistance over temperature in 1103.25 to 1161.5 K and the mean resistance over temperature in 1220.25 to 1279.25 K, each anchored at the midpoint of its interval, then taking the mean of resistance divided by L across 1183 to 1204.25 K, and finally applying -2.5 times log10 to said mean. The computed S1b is 0.34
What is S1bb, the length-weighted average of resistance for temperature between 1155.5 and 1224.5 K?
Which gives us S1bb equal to 4.54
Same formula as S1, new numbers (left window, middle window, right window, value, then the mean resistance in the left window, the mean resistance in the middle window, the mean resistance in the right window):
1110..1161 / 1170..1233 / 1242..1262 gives 6.54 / 4.86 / 4.53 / 5.2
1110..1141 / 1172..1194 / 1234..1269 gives 0.77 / 4.77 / 4.82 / 5.27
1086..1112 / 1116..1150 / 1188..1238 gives -2.46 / 4.56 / 4.84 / 4.4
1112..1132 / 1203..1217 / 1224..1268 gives 2.70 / 4.71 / 4.14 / 5.29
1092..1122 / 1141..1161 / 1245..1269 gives -0.72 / 4.64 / 5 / 5.28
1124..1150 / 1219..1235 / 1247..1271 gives -0.53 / 4.89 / 5.36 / 5.3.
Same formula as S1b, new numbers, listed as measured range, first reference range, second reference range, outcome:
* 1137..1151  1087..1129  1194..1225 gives -0.14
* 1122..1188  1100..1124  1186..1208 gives -0.23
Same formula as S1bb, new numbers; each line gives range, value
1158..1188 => 5.13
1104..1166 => 4.87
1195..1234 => 4.39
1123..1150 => 4.88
